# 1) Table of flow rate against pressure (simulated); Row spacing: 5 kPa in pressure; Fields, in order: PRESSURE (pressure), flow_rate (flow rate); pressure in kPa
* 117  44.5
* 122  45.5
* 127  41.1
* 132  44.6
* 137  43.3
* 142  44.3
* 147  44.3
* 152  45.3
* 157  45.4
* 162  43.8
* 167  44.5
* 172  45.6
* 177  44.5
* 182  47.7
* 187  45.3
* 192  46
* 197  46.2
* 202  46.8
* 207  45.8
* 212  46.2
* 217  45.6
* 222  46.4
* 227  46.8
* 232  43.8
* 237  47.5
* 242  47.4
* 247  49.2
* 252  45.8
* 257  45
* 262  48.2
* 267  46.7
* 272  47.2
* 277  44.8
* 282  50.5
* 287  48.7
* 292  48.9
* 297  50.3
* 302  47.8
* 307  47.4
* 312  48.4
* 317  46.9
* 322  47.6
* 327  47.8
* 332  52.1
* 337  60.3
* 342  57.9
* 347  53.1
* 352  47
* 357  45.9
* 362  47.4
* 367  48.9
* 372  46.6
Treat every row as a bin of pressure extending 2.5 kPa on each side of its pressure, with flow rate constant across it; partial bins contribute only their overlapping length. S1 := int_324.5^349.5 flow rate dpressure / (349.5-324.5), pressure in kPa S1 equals 54.2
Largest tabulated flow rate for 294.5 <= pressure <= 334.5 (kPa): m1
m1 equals 52.1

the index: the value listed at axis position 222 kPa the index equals 46.4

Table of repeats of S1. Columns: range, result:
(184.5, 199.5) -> 45.8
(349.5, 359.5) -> 46.5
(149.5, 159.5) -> 45.4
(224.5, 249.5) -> 46.9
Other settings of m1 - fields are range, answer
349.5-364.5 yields 47.4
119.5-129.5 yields 45.5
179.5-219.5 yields 47.7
